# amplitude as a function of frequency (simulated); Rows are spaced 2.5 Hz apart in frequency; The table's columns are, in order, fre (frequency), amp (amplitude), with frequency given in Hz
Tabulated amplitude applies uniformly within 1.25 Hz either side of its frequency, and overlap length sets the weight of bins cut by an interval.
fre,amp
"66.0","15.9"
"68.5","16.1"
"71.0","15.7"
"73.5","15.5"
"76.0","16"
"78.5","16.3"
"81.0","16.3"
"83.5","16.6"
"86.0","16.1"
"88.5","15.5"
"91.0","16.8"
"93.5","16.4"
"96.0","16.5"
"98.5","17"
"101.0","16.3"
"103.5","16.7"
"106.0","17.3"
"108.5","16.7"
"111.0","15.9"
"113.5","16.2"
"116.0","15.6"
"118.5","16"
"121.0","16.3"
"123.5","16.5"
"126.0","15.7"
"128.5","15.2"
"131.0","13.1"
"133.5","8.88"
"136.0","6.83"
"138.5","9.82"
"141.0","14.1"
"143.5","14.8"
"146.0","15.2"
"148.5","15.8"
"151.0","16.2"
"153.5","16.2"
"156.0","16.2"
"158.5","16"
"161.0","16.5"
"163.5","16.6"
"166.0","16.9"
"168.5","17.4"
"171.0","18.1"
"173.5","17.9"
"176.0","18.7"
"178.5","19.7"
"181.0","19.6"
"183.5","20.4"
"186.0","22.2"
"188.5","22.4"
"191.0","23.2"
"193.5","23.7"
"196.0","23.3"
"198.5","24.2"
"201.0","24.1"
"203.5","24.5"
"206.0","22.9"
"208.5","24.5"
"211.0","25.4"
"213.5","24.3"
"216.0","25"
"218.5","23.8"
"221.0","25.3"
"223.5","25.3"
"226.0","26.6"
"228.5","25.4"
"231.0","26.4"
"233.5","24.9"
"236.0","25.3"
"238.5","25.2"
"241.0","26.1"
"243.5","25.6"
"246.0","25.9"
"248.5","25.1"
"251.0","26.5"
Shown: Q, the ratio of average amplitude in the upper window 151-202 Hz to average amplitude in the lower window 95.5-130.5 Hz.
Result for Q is 1.2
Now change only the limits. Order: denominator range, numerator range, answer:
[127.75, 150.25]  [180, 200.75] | 1.78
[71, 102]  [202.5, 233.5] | 1.54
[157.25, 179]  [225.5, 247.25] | 1.47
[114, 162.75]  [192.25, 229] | 1.69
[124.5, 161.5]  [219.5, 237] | 1.83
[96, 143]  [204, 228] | 1.68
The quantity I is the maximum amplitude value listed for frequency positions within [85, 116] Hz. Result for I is 17.3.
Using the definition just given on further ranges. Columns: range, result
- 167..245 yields 26.6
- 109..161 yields 16.5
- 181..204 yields 24.5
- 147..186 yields 22.2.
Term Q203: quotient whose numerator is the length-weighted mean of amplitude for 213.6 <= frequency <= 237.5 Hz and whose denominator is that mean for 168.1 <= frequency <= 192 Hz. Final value 1.26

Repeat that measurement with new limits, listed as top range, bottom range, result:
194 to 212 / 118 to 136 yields 1.73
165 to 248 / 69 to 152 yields 1.52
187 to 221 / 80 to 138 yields 1.56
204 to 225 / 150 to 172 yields 1.48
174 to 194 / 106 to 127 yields 1.30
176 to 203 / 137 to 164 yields 1.47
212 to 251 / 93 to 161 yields 1.68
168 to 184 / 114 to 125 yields 1.17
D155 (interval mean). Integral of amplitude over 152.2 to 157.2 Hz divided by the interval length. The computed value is 16.2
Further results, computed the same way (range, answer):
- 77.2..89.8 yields 16.2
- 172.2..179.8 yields 18.8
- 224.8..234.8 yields 25.8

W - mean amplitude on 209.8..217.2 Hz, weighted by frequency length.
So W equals 24.9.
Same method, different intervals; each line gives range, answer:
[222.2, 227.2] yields 25.9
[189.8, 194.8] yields 23.5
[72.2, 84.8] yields 16.1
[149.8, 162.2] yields 16.2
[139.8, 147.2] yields 14.7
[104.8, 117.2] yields 16.3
